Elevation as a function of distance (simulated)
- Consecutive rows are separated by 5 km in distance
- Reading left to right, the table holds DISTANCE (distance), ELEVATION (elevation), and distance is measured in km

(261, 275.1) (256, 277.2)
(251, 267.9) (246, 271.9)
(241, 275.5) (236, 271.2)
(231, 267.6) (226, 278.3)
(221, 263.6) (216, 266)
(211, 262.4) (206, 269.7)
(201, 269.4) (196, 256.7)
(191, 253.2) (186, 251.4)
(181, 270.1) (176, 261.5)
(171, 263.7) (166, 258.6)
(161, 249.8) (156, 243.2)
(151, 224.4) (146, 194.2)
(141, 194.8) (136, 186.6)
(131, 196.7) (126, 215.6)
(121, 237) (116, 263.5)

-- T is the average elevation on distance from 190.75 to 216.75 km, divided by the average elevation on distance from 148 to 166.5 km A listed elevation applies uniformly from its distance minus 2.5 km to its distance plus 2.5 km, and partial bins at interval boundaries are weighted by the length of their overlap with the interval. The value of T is 1.09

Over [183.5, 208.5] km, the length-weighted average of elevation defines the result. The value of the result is 260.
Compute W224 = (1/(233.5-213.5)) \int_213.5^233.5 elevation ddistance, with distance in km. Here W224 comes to 269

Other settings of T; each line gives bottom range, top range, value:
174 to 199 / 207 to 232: 1.03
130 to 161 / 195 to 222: 1.26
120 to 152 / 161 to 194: 1.26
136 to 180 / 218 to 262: 1.16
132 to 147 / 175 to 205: 1.36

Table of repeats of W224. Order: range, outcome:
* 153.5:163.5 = 246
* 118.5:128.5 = 226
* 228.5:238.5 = 269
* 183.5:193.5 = 252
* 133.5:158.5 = 209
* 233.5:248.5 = 273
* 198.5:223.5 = 266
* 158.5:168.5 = 254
